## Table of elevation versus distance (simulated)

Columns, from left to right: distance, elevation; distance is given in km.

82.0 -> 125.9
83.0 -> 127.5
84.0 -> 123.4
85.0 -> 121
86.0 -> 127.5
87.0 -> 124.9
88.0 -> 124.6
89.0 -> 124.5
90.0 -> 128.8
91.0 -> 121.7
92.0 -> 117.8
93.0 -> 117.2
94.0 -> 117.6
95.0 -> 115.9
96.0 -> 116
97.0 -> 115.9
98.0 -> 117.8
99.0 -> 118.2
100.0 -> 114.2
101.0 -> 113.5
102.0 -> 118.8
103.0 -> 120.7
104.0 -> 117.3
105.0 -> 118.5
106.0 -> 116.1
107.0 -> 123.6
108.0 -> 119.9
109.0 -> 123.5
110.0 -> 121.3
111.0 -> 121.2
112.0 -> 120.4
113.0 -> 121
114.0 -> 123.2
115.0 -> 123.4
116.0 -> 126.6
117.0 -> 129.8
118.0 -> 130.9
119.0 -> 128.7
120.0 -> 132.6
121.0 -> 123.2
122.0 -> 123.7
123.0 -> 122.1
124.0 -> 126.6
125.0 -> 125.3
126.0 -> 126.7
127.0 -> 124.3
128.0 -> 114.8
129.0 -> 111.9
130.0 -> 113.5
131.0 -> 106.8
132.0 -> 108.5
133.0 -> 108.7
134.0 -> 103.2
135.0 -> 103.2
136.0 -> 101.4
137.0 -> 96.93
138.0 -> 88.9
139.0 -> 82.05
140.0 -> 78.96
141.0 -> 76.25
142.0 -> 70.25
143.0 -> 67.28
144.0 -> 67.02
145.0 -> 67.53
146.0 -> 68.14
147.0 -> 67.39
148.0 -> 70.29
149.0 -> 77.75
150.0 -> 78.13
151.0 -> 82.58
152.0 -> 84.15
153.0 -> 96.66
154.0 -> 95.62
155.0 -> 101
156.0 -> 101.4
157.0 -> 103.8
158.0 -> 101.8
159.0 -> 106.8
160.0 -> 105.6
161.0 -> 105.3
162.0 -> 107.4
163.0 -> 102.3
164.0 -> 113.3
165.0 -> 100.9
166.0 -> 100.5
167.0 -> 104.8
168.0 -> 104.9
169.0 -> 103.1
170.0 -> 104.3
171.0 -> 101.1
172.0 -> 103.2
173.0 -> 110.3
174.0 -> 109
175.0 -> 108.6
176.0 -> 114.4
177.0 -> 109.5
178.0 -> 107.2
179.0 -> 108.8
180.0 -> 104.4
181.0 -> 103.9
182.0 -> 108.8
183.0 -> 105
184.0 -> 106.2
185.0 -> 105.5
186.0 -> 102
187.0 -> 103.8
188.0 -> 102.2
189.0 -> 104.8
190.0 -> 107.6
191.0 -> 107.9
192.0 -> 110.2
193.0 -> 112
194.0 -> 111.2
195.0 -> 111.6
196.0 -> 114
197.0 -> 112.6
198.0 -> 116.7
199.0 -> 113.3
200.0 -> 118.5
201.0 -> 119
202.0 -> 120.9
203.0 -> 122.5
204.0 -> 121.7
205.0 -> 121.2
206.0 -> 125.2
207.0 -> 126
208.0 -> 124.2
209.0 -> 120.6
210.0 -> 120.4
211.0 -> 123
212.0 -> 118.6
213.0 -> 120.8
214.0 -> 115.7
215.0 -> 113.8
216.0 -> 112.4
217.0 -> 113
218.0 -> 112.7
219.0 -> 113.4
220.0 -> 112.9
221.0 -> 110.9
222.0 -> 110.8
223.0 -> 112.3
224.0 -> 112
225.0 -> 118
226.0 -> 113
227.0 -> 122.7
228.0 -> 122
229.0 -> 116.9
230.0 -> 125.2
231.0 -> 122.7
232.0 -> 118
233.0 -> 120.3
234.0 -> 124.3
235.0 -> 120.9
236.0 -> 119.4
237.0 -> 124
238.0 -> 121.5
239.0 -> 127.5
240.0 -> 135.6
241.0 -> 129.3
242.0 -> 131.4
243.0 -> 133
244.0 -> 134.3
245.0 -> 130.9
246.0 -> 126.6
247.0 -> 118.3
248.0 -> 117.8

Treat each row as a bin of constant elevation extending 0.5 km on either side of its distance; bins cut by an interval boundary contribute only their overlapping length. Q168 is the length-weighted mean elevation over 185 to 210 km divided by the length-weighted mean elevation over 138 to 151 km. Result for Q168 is 1.56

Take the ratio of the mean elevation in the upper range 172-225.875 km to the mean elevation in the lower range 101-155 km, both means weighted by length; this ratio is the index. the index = 1.07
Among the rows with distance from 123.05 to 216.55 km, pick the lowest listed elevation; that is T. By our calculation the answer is 67.02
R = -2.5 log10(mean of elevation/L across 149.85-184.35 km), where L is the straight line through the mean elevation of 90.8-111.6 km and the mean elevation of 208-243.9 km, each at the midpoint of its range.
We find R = 0.16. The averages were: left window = 118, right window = 120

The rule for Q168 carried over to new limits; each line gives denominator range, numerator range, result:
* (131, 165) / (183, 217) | 1.26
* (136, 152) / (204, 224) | 1.52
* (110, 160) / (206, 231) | 1.14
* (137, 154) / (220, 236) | 1.52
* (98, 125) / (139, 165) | 0.72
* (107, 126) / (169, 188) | 0.85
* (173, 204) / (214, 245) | 1.09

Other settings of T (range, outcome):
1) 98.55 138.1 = 88.9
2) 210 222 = 110.8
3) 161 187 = 100.5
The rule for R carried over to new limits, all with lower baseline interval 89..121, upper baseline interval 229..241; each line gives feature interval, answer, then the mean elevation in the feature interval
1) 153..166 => 0.18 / 103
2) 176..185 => 0.15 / 107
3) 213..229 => 0.08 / 115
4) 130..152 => 0.39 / 85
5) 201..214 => 0.01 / 122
